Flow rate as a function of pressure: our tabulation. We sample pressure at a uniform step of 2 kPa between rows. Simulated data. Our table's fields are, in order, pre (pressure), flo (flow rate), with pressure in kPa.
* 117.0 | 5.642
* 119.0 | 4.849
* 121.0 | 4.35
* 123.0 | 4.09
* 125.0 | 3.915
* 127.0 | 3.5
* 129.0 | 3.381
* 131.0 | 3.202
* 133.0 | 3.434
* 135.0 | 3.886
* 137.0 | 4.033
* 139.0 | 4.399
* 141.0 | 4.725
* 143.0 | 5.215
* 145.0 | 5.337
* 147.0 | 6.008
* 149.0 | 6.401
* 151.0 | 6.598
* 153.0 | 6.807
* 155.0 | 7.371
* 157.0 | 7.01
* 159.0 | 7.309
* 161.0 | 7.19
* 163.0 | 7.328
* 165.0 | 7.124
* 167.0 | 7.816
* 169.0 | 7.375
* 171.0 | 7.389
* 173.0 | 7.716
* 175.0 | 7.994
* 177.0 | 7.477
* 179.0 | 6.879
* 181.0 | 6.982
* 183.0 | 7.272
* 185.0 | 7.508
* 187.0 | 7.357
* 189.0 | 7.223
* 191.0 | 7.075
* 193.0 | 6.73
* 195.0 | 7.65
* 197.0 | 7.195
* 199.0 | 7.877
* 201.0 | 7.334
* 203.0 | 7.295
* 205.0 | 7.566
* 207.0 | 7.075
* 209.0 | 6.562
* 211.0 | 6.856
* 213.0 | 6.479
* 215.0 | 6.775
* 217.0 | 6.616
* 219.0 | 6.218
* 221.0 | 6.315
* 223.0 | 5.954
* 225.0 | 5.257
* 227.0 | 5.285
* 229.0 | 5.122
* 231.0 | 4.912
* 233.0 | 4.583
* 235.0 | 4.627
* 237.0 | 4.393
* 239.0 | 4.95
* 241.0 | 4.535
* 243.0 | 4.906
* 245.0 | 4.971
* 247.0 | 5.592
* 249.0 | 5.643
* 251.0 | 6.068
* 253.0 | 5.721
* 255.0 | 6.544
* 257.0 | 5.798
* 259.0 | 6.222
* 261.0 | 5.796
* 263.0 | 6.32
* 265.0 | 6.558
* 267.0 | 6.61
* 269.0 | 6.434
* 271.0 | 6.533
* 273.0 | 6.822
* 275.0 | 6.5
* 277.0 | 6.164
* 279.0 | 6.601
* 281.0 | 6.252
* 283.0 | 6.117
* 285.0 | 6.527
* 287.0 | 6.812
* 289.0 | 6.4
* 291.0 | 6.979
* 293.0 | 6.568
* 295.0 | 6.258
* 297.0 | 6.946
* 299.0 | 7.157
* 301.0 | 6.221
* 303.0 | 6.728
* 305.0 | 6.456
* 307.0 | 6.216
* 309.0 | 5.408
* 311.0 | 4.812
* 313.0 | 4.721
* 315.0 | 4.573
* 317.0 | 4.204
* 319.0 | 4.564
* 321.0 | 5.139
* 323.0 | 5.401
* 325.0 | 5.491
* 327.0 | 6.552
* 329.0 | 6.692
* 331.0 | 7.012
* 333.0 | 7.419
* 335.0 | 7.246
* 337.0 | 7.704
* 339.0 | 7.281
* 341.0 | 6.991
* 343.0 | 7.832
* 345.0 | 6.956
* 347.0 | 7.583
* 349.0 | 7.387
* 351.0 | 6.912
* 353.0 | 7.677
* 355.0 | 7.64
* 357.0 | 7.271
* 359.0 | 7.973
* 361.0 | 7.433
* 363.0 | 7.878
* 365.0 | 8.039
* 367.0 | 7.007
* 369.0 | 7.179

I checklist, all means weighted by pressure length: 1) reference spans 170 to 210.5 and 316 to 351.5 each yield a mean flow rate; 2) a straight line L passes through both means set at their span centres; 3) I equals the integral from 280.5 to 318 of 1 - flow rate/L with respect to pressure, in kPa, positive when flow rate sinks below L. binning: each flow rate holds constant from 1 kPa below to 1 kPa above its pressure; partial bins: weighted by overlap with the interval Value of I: 3.79 kPa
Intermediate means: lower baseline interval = 7.3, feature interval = 6.07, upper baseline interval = 6.57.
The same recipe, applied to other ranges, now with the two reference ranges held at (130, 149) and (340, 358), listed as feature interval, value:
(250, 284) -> -0.15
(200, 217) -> -4.59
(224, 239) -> 2.35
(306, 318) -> 3.28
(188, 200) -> -4.51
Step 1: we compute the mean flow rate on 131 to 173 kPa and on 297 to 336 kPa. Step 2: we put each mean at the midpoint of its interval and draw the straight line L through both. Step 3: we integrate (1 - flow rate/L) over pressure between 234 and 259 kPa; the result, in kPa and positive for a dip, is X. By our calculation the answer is 2.7 kPa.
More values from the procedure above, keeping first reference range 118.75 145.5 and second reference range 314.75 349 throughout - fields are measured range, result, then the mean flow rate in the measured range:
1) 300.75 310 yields -0.1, 6.2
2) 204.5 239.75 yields -4.7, 5.85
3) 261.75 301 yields -4.5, 6.54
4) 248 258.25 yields -0.8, 5.96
